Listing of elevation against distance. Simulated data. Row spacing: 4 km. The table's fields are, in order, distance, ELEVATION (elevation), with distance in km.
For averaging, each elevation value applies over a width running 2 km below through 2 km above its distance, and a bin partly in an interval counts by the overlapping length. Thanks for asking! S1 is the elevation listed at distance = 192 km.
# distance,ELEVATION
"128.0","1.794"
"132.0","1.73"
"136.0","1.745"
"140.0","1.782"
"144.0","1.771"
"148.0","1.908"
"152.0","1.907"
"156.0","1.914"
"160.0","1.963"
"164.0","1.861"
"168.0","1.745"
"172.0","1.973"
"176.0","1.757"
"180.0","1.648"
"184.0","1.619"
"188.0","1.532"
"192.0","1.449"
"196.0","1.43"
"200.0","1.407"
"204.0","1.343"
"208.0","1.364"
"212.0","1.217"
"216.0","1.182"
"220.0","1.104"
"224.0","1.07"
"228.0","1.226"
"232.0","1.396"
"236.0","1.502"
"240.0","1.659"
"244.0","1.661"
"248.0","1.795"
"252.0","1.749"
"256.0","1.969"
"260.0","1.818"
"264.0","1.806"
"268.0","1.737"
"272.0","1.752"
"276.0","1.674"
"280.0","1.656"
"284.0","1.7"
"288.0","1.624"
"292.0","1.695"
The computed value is 1.449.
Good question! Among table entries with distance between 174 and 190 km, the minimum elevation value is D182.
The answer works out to 1.532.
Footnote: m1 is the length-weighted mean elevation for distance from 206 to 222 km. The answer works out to 1.22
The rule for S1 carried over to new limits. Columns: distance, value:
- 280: 1.656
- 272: 1.752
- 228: 1.226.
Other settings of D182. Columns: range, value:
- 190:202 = 1.407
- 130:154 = 1.73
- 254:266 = 1.806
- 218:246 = 1.07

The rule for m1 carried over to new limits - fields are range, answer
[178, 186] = 1.63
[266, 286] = 1.7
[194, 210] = 1.39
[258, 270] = 1.79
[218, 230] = 1.13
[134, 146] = 1.77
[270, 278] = 1.71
